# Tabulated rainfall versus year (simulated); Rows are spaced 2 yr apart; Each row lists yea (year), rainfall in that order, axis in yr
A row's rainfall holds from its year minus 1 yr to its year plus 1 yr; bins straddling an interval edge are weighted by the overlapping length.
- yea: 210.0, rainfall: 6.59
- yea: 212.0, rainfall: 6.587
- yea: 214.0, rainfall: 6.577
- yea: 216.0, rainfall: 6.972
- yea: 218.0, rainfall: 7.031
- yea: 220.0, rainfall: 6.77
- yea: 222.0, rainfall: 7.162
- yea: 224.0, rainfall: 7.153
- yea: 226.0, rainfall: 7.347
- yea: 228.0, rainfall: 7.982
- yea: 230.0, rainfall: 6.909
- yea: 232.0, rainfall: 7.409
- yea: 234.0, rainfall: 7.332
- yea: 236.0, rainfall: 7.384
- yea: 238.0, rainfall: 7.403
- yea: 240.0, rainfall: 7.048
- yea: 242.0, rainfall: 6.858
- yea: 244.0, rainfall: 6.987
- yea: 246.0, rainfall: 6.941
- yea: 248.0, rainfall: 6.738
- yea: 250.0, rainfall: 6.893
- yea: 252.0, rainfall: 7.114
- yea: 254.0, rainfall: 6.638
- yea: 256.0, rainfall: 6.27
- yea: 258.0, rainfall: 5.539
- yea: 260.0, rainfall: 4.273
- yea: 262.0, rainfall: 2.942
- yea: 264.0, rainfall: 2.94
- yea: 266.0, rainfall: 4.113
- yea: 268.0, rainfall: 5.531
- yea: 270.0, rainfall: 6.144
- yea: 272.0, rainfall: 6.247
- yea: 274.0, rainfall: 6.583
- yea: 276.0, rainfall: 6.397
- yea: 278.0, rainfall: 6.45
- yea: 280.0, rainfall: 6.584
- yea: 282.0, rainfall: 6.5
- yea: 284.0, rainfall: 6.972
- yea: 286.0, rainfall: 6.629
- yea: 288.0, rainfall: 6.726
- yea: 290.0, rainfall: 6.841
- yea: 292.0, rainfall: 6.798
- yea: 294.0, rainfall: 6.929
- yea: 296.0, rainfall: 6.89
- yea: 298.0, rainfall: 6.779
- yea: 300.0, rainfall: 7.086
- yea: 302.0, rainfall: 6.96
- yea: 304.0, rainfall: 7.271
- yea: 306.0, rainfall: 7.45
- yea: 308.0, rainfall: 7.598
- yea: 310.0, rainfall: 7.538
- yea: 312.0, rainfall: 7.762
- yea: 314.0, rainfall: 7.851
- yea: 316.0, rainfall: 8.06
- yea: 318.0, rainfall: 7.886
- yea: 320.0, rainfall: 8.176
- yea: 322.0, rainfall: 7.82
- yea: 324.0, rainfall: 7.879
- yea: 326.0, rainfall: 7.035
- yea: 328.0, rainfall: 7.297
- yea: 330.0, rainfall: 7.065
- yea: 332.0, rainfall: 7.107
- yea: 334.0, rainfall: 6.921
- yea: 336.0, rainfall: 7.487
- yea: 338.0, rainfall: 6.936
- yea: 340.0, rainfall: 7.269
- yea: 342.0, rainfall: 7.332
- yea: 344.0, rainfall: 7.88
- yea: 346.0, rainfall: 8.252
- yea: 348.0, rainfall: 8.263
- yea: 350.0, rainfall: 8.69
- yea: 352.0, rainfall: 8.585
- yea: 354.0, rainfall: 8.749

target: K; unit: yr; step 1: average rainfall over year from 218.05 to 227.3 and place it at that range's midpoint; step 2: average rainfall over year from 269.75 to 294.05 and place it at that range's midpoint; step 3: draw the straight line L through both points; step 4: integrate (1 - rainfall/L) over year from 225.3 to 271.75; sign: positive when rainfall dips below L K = 4.2 yr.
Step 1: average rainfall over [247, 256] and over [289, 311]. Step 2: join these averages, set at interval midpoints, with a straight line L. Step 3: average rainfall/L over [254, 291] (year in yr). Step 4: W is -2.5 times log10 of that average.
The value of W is 0.20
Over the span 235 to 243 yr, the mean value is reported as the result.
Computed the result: 7.17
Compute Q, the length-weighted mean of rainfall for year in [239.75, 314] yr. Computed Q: 6.44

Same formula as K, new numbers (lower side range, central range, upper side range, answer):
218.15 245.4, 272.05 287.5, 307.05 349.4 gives 1.7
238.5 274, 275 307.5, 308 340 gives -0.6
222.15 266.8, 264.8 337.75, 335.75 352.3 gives 2.7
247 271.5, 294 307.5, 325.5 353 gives -1.1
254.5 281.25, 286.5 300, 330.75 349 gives -1.5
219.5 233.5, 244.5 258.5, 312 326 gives 1.5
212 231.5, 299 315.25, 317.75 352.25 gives 0.1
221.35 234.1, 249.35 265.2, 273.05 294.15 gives 3.9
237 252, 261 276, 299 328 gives 4.5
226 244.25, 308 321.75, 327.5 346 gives -1.0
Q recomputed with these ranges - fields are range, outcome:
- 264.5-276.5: 5.69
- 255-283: 5.47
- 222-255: 7.13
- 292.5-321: 7.43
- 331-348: 7.45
